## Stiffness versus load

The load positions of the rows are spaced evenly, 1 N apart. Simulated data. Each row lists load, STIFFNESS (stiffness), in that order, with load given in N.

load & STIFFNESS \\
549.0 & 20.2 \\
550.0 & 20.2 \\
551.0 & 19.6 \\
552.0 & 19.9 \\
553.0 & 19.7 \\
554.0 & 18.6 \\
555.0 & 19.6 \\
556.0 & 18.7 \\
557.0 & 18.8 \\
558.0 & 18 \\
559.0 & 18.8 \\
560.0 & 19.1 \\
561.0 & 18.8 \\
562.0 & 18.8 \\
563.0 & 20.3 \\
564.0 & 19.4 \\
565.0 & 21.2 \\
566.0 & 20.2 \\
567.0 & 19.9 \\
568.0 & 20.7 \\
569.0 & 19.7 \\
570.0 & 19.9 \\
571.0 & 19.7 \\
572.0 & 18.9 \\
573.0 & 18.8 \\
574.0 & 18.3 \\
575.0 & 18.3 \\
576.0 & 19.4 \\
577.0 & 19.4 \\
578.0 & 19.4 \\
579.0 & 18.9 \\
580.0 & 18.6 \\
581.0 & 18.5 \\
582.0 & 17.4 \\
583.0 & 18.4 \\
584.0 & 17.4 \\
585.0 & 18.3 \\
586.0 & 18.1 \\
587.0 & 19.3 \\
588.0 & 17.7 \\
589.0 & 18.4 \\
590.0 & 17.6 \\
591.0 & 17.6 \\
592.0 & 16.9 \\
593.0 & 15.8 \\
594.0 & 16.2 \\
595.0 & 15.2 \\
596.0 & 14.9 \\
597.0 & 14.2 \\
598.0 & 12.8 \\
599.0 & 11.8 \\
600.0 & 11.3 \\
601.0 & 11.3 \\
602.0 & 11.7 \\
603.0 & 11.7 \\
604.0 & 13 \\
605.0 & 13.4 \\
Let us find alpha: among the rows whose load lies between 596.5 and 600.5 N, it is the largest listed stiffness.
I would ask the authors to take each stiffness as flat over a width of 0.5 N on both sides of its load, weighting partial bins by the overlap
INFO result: 14.2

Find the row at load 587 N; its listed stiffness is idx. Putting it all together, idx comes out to 19.3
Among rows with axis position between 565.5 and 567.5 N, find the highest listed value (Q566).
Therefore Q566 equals 20.2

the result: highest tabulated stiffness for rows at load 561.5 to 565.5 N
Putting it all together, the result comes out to 21.2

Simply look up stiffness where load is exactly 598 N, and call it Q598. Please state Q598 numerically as 12.8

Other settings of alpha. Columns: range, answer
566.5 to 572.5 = 20.7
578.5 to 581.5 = 18.9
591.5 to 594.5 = 16.9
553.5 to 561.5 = 19.6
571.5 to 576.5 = 19.4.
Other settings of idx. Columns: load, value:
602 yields 11.7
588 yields 17.7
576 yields 19.4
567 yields 19.9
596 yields 14.9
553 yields 19.7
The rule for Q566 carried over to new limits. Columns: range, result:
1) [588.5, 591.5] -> 18.4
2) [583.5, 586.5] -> 18.3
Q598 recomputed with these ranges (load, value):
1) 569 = 19.7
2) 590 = 17.6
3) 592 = 16.9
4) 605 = 13.4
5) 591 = 17.6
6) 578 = 19.4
